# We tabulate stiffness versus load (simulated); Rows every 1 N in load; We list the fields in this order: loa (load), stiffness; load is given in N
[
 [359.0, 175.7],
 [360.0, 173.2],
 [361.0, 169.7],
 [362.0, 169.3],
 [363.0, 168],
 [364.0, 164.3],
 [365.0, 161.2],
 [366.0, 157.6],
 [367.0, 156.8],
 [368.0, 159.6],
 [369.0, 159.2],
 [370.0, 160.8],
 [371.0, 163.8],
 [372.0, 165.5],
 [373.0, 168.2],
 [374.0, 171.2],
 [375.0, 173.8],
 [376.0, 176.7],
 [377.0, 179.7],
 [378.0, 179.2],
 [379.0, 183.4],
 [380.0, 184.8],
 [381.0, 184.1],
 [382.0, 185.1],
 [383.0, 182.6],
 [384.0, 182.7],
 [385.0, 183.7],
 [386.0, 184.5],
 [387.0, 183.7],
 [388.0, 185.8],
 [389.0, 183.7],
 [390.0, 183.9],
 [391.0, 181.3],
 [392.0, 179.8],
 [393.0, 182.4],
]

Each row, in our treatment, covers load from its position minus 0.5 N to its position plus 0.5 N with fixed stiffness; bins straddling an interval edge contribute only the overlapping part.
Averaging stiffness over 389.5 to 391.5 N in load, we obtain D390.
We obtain 183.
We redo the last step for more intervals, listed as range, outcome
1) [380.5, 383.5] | 184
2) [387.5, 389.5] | 185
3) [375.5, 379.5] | 180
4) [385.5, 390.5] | 184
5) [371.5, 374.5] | 168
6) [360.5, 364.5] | 168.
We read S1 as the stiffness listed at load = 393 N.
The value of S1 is 182.4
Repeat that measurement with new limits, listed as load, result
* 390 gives 183.9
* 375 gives 173.8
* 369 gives 159.2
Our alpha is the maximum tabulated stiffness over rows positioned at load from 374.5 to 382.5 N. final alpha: 185.1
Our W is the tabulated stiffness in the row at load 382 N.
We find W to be 185.1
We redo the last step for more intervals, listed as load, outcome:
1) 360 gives 173.2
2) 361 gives 169.7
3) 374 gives 171.2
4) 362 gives 169.3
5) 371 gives 163.8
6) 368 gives 159.6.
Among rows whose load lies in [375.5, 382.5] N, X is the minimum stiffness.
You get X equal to 176.7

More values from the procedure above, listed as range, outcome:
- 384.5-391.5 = 181.3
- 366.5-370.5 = 156.8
